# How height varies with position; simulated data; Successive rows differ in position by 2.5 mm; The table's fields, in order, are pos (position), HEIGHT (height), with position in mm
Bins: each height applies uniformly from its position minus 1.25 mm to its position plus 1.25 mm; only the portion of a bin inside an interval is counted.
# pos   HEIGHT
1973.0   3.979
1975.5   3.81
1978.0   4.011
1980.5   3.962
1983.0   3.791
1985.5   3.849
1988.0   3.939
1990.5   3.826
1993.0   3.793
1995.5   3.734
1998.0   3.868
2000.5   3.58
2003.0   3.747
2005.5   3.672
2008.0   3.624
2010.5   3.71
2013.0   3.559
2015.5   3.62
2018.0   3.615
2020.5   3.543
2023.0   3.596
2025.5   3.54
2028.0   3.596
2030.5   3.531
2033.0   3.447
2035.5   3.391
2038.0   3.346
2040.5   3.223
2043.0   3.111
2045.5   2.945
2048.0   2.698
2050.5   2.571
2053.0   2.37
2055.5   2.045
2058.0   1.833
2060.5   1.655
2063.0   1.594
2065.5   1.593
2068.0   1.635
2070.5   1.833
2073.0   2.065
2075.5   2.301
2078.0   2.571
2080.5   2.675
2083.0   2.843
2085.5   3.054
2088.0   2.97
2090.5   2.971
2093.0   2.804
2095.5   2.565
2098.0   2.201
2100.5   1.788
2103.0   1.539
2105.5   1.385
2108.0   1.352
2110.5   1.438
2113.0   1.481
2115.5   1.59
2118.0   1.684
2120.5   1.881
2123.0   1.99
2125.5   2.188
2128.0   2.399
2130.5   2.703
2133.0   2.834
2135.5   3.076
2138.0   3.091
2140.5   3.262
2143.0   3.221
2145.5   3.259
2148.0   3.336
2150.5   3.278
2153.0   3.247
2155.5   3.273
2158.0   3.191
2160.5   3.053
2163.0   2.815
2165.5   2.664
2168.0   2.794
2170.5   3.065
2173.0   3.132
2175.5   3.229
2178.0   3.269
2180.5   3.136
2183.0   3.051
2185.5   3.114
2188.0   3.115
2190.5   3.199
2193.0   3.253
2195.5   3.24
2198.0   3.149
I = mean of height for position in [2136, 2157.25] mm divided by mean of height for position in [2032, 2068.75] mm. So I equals 1.3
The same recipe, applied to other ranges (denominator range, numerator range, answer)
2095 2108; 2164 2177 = 1.65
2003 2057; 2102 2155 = 0.73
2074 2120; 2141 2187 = 1.44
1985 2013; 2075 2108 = 0.64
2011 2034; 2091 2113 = 0.53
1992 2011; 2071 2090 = 0.71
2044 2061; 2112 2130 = 0.82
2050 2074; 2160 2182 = 1.59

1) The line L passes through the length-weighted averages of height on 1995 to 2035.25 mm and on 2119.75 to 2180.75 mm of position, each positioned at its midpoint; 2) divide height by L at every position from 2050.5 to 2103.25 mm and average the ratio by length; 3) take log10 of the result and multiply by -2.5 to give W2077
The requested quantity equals 0.41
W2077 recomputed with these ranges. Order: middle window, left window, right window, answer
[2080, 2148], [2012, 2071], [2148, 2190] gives 0.24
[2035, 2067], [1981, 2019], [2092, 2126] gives 0.17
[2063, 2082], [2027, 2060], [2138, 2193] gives 0.38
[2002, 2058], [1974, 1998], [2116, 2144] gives 0.07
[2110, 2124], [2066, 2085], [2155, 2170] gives 0.47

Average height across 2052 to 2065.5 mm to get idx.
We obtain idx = 1.86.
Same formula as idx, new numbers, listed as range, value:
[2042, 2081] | 2.2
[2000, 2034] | 3.6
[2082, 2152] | 2.44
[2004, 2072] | 2.92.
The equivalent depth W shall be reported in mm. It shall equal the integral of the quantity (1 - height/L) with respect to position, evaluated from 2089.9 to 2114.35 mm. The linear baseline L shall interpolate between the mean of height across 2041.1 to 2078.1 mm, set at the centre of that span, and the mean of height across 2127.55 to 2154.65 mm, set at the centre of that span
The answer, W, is 6.6 mm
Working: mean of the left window 2.19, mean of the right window 3.09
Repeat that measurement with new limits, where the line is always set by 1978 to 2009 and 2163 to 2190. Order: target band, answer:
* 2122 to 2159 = 2.7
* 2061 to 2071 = 5.3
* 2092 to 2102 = 3.2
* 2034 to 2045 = 1.1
